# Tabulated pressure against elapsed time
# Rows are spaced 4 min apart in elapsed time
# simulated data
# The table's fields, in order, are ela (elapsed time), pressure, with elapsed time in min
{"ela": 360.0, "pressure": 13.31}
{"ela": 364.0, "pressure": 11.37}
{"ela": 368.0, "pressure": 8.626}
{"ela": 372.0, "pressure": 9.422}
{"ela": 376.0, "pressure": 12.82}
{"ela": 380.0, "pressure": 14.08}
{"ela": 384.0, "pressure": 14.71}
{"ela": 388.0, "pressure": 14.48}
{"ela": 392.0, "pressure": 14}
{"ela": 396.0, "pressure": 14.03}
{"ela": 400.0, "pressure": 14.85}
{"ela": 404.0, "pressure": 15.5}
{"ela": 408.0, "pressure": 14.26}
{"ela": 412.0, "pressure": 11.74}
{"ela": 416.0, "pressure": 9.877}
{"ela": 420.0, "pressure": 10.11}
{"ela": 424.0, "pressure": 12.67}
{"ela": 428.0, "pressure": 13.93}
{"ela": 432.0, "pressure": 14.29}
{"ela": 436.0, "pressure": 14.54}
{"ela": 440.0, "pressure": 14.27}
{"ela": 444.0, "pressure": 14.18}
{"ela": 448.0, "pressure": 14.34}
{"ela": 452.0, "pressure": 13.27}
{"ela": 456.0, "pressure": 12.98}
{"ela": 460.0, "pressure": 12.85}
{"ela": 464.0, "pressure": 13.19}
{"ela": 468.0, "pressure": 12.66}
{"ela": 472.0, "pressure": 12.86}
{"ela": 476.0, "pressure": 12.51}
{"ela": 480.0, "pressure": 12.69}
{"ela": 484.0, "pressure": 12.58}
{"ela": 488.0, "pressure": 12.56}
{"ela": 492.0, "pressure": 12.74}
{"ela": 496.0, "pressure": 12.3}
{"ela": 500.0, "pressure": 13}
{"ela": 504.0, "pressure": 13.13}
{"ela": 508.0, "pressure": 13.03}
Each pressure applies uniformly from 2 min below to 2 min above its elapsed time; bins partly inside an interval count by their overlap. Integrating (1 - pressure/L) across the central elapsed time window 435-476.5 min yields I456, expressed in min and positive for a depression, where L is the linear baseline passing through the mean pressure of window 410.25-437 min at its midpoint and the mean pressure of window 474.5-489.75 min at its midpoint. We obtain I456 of -3.11 min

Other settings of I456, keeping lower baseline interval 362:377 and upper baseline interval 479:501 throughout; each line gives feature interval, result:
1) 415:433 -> -1.20 min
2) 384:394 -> -3.32 min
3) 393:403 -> -3.26 min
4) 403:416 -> -2.29 min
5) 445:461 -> -2.01 min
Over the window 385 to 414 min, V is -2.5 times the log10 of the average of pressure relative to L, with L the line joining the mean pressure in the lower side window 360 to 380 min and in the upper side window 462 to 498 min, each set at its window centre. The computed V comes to -0.217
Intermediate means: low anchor 11.2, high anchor 12.7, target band 14.1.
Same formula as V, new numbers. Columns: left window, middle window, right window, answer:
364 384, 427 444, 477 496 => -0.175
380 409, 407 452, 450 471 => 0.048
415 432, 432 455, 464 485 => -0.146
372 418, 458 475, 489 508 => 0.012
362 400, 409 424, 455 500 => 0.149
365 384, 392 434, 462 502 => -0.101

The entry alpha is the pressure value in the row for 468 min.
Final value 12.66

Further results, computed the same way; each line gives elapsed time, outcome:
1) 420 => 10.11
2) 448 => 14.34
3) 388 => 14.48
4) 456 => 12.98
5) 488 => 12.56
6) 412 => 11.74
